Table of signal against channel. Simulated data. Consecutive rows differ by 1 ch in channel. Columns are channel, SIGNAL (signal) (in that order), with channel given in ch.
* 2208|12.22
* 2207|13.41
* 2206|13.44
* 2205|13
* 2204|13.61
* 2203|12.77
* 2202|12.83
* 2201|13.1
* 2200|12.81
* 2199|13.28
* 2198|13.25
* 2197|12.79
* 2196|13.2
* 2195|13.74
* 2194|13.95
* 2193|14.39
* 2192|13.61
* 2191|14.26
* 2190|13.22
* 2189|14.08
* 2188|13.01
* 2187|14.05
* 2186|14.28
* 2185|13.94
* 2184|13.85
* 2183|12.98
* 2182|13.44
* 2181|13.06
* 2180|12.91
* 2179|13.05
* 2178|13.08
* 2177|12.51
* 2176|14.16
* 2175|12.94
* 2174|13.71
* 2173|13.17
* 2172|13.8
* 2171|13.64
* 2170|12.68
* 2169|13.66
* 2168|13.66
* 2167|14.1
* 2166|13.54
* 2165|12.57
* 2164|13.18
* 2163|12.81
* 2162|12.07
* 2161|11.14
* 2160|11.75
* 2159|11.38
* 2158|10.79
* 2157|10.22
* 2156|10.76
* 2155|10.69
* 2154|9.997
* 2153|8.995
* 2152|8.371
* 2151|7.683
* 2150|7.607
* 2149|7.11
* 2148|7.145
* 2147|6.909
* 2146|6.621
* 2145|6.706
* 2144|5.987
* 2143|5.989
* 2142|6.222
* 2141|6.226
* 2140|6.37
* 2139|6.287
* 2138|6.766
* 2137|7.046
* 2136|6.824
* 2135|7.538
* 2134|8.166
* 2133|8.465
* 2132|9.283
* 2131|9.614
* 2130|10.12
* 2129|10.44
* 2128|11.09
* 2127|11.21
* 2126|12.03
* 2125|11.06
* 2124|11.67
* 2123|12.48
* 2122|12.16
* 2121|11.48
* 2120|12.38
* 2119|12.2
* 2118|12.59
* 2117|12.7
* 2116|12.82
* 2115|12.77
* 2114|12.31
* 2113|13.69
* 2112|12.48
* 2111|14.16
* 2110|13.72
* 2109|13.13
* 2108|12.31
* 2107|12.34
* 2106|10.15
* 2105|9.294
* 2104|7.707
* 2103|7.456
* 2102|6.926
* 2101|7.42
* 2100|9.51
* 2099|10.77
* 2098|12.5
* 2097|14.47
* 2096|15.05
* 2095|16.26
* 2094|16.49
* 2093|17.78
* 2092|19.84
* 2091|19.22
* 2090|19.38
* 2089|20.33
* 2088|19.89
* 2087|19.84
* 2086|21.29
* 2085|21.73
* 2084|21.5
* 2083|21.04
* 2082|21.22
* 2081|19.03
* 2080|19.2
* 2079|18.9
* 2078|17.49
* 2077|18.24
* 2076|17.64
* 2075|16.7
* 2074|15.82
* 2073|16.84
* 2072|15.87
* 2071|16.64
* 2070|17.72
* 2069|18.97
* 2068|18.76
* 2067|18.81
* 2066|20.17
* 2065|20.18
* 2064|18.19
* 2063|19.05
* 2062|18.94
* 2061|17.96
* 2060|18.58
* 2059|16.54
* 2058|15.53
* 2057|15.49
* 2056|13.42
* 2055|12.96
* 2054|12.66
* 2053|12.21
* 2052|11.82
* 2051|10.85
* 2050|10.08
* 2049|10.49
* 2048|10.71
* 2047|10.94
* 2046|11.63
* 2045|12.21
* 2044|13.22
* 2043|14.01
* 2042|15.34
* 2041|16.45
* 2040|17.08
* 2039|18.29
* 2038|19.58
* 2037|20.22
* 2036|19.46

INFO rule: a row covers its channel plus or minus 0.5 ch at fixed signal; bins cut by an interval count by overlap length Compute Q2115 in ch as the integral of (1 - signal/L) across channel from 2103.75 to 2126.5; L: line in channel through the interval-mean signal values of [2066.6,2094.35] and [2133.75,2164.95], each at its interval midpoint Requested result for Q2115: 2.5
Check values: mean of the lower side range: 18.8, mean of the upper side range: 8.62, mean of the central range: 12.1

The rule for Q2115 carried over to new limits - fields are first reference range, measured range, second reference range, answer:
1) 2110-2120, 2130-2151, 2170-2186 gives 9.38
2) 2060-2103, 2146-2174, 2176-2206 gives 6.58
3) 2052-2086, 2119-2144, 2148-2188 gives 8.84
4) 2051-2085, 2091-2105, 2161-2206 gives 3.22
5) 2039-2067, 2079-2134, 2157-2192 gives 1.19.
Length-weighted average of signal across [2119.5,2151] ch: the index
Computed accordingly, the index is 8.66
